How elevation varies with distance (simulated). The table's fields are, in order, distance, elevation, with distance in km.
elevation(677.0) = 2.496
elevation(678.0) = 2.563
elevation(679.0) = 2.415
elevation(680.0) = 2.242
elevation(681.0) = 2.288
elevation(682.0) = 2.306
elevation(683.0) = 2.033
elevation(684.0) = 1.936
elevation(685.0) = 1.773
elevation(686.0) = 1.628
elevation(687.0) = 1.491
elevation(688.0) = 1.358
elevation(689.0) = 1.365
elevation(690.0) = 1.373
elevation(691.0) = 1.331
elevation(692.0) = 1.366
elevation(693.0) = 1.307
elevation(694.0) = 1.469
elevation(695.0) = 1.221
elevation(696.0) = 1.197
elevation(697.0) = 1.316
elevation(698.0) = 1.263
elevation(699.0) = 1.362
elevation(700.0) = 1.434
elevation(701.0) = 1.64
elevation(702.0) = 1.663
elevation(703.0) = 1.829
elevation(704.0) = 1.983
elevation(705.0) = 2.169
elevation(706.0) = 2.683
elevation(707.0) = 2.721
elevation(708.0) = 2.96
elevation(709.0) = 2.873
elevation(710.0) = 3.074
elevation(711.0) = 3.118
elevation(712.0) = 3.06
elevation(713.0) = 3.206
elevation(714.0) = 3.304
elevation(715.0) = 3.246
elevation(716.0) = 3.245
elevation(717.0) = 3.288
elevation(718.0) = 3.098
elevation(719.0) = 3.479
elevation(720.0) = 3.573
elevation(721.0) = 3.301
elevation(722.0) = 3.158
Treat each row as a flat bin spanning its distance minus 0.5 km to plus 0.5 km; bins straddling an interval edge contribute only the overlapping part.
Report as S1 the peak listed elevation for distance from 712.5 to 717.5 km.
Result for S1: 3.304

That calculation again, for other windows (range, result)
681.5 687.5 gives 2.306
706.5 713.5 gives 3.206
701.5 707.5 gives 2.721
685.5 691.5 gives 1.628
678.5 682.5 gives 2.415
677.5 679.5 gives 2.563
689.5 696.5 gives 1.469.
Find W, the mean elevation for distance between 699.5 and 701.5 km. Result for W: 1.54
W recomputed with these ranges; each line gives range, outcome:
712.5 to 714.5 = 3.25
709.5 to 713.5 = 3.11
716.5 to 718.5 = 3.19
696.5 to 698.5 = 1.29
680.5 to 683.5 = 2.21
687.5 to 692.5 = 1.36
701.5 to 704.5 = 1.83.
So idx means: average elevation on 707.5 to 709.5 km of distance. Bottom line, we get 2.92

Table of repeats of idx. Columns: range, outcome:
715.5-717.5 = 3.27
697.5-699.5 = 1.31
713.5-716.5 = 3.27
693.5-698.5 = 1.29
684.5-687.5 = 1.63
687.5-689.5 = 1.36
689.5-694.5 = 1.37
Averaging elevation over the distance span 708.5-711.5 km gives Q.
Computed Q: 3.02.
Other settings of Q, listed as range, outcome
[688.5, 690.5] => 1.37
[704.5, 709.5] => 2.68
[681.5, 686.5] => 1.94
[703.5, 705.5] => 2.08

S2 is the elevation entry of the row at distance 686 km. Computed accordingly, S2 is 1.628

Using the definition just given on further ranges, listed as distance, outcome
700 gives 1.434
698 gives 1.263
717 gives 3.288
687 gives 1.491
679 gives 2.415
